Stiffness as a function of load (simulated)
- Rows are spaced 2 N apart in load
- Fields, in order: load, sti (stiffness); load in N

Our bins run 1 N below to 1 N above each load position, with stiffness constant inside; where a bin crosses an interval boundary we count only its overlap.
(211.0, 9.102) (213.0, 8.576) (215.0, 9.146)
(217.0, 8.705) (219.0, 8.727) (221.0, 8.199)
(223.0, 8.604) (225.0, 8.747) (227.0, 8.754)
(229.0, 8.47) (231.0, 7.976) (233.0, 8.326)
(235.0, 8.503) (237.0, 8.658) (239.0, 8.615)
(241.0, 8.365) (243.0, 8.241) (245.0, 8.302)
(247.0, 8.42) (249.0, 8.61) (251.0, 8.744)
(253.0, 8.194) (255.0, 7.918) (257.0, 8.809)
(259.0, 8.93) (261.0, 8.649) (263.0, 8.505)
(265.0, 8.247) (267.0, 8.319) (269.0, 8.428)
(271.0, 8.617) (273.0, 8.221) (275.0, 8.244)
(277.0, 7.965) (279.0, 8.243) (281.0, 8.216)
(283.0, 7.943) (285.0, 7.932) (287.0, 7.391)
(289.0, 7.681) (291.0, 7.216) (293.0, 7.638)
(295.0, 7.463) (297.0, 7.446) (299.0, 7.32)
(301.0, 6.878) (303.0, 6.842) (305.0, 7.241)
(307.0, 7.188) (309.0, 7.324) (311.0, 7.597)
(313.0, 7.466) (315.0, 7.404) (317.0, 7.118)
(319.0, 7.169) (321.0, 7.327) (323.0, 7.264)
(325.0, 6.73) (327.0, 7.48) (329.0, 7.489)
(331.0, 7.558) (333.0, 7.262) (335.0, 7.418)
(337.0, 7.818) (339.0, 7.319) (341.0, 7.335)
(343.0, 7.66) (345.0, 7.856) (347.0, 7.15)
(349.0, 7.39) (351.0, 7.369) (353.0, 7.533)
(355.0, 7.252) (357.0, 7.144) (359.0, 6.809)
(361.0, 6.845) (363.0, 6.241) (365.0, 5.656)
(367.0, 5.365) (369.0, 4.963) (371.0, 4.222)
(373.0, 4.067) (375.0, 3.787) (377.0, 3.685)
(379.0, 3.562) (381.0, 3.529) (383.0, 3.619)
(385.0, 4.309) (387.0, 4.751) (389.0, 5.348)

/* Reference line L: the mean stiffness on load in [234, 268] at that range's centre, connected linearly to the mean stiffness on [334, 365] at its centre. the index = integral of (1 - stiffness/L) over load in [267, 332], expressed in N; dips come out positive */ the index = 2.4 N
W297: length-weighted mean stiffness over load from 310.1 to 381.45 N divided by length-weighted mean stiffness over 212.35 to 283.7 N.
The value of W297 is 0.8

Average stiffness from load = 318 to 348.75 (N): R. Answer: 7.39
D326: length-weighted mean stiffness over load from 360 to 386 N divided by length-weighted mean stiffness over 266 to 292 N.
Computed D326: 0.57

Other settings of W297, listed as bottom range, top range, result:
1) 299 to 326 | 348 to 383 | 0.77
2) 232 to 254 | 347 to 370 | 0.78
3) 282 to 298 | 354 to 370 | 0.83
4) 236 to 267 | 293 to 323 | 0.86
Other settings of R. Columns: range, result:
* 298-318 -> 7.24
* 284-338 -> 7.36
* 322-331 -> 7.28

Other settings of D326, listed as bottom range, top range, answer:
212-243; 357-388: 0.57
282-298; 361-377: 0.65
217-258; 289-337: 0.86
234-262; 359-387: 0.55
